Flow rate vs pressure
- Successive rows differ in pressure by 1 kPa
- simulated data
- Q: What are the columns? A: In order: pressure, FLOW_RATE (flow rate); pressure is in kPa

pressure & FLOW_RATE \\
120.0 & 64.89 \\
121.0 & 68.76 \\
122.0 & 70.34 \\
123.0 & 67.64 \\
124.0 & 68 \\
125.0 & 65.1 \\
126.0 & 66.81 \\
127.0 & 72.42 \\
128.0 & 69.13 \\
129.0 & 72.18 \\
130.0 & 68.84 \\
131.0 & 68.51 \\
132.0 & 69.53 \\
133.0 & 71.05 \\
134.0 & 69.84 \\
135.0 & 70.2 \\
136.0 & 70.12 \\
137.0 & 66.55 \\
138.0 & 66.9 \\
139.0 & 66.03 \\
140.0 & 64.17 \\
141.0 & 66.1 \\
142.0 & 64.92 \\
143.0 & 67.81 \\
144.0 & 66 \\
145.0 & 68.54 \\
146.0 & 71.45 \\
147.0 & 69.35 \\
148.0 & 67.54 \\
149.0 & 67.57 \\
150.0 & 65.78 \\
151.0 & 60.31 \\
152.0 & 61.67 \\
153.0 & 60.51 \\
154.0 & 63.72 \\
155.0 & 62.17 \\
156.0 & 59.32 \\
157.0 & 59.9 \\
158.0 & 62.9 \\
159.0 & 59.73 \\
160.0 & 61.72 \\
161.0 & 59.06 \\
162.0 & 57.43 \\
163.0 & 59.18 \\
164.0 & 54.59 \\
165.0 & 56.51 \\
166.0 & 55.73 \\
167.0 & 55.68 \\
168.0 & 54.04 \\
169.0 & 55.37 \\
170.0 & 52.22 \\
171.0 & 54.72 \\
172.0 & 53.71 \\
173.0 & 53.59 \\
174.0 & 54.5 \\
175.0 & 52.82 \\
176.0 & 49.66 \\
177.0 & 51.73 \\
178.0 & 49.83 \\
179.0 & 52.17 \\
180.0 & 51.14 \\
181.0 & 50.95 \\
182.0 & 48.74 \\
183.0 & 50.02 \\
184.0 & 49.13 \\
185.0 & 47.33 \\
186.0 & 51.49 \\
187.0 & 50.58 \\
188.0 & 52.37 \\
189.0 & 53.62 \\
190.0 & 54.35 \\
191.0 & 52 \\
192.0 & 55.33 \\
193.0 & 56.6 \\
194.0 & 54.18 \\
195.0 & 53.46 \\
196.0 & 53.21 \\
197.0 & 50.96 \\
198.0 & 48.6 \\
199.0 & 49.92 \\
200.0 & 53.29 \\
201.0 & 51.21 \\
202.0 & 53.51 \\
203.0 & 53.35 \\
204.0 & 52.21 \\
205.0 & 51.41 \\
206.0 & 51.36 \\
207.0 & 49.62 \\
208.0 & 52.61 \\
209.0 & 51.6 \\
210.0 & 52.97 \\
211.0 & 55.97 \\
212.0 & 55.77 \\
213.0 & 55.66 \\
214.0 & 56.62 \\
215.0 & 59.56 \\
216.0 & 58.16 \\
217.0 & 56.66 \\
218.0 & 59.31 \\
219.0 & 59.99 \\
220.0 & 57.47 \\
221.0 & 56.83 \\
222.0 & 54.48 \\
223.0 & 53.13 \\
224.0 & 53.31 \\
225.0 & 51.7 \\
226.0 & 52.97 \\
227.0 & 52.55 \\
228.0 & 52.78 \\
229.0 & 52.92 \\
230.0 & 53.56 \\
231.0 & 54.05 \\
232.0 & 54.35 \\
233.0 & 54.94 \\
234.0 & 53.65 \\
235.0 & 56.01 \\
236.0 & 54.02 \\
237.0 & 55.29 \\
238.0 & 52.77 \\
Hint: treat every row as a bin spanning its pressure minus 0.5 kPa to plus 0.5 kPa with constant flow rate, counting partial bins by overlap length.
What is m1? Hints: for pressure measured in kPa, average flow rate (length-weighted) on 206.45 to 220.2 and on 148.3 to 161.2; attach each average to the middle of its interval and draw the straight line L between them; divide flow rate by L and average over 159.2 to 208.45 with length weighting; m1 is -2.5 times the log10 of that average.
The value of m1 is 0.11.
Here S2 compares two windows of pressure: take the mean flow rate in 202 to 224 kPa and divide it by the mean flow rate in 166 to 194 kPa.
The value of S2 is 1.05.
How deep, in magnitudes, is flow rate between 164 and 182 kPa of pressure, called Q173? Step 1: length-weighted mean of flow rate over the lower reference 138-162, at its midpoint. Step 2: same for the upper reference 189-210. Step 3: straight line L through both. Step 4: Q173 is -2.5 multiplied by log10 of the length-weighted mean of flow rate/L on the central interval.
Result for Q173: 0.11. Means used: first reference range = 64.1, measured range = 53.1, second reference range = 52.5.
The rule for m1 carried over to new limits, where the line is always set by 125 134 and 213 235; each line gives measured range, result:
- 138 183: 0.10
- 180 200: 0.17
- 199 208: 0.13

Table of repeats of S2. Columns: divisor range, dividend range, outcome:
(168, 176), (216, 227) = 1.04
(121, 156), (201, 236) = 0.81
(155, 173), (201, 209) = 0.91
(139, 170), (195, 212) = 0.84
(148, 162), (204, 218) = 0.88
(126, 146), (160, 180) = 0.80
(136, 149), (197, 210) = 0.77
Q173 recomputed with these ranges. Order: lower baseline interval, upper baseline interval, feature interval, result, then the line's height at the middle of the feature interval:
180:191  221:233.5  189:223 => -0.04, 52.2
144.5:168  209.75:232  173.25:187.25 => 0.17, 59.3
